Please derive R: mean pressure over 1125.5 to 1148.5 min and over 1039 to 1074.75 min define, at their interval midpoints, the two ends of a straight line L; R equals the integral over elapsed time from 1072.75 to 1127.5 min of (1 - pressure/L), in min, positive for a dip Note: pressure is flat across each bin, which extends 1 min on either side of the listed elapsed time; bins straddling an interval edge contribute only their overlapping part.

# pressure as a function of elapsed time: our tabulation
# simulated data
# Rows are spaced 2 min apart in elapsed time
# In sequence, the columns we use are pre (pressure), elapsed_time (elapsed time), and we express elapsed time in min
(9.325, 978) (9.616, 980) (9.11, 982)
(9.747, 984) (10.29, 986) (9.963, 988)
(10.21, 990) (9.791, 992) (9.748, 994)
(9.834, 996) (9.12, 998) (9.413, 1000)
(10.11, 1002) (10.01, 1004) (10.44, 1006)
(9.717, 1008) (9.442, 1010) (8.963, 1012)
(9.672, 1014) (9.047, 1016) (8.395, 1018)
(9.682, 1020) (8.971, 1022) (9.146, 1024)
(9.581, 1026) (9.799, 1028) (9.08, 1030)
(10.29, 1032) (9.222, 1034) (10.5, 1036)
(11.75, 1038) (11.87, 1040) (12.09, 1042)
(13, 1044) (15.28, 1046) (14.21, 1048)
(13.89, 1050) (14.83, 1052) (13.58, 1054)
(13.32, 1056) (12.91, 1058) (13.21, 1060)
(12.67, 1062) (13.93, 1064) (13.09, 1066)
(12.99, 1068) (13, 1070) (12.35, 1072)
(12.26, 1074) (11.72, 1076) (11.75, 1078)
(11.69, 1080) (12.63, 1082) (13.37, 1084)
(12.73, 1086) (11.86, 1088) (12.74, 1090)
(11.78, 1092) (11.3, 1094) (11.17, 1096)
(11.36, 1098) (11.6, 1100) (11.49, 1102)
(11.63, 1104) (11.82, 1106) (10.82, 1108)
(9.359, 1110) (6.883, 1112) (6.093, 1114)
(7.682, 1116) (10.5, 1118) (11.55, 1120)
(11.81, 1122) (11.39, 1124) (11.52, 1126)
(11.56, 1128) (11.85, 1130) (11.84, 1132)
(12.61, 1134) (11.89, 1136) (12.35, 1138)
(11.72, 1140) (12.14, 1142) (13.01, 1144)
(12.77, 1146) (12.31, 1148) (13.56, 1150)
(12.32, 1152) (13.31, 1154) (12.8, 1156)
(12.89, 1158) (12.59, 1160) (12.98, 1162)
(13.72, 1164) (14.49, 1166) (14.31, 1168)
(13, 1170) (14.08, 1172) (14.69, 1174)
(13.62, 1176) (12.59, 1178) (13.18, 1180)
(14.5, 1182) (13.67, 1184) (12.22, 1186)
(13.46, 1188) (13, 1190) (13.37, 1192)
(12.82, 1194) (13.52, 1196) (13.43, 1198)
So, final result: 6.6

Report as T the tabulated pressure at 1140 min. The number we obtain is 11.72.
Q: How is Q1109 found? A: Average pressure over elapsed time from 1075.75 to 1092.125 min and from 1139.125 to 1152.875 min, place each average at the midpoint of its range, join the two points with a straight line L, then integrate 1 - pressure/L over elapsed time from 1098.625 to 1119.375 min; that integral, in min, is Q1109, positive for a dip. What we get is 4.3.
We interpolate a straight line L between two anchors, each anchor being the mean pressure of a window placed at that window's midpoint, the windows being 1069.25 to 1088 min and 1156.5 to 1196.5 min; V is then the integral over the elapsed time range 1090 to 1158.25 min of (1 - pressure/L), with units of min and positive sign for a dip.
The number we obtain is 7.57 min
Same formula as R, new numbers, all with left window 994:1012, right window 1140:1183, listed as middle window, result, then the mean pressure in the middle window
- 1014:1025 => 1.07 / 9.1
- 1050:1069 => -4.25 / 13.4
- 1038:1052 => -3.57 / 13.4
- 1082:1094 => -0.83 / 12.4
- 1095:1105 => 0.36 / 11.4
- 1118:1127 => 0.67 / 11.4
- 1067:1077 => -1.08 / 12.5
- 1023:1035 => 0.90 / 9.52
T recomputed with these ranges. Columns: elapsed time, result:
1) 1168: 14.31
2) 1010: 9.442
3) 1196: 13.52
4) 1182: 14.5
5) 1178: 12.59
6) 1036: 10.5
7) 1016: 9.047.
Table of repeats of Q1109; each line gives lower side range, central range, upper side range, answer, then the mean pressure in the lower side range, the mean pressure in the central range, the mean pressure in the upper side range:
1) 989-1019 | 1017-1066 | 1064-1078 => -1.7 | 9.59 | 11.7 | 12.6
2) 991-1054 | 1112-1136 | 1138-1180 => 3.5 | 10.6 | 10.6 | 13.1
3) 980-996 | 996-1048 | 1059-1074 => 4.5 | 9.82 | 10.3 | 13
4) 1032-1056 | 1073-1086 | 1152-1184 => 0.6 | 12.7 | 12.3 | 13.5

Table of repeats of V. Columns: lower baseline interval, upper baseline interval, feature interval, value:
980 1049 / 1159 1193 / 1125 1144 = 0.99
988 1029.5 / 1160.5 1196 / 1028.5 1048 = -2.45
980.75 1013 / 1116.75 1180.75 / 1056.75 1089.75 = -4.29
